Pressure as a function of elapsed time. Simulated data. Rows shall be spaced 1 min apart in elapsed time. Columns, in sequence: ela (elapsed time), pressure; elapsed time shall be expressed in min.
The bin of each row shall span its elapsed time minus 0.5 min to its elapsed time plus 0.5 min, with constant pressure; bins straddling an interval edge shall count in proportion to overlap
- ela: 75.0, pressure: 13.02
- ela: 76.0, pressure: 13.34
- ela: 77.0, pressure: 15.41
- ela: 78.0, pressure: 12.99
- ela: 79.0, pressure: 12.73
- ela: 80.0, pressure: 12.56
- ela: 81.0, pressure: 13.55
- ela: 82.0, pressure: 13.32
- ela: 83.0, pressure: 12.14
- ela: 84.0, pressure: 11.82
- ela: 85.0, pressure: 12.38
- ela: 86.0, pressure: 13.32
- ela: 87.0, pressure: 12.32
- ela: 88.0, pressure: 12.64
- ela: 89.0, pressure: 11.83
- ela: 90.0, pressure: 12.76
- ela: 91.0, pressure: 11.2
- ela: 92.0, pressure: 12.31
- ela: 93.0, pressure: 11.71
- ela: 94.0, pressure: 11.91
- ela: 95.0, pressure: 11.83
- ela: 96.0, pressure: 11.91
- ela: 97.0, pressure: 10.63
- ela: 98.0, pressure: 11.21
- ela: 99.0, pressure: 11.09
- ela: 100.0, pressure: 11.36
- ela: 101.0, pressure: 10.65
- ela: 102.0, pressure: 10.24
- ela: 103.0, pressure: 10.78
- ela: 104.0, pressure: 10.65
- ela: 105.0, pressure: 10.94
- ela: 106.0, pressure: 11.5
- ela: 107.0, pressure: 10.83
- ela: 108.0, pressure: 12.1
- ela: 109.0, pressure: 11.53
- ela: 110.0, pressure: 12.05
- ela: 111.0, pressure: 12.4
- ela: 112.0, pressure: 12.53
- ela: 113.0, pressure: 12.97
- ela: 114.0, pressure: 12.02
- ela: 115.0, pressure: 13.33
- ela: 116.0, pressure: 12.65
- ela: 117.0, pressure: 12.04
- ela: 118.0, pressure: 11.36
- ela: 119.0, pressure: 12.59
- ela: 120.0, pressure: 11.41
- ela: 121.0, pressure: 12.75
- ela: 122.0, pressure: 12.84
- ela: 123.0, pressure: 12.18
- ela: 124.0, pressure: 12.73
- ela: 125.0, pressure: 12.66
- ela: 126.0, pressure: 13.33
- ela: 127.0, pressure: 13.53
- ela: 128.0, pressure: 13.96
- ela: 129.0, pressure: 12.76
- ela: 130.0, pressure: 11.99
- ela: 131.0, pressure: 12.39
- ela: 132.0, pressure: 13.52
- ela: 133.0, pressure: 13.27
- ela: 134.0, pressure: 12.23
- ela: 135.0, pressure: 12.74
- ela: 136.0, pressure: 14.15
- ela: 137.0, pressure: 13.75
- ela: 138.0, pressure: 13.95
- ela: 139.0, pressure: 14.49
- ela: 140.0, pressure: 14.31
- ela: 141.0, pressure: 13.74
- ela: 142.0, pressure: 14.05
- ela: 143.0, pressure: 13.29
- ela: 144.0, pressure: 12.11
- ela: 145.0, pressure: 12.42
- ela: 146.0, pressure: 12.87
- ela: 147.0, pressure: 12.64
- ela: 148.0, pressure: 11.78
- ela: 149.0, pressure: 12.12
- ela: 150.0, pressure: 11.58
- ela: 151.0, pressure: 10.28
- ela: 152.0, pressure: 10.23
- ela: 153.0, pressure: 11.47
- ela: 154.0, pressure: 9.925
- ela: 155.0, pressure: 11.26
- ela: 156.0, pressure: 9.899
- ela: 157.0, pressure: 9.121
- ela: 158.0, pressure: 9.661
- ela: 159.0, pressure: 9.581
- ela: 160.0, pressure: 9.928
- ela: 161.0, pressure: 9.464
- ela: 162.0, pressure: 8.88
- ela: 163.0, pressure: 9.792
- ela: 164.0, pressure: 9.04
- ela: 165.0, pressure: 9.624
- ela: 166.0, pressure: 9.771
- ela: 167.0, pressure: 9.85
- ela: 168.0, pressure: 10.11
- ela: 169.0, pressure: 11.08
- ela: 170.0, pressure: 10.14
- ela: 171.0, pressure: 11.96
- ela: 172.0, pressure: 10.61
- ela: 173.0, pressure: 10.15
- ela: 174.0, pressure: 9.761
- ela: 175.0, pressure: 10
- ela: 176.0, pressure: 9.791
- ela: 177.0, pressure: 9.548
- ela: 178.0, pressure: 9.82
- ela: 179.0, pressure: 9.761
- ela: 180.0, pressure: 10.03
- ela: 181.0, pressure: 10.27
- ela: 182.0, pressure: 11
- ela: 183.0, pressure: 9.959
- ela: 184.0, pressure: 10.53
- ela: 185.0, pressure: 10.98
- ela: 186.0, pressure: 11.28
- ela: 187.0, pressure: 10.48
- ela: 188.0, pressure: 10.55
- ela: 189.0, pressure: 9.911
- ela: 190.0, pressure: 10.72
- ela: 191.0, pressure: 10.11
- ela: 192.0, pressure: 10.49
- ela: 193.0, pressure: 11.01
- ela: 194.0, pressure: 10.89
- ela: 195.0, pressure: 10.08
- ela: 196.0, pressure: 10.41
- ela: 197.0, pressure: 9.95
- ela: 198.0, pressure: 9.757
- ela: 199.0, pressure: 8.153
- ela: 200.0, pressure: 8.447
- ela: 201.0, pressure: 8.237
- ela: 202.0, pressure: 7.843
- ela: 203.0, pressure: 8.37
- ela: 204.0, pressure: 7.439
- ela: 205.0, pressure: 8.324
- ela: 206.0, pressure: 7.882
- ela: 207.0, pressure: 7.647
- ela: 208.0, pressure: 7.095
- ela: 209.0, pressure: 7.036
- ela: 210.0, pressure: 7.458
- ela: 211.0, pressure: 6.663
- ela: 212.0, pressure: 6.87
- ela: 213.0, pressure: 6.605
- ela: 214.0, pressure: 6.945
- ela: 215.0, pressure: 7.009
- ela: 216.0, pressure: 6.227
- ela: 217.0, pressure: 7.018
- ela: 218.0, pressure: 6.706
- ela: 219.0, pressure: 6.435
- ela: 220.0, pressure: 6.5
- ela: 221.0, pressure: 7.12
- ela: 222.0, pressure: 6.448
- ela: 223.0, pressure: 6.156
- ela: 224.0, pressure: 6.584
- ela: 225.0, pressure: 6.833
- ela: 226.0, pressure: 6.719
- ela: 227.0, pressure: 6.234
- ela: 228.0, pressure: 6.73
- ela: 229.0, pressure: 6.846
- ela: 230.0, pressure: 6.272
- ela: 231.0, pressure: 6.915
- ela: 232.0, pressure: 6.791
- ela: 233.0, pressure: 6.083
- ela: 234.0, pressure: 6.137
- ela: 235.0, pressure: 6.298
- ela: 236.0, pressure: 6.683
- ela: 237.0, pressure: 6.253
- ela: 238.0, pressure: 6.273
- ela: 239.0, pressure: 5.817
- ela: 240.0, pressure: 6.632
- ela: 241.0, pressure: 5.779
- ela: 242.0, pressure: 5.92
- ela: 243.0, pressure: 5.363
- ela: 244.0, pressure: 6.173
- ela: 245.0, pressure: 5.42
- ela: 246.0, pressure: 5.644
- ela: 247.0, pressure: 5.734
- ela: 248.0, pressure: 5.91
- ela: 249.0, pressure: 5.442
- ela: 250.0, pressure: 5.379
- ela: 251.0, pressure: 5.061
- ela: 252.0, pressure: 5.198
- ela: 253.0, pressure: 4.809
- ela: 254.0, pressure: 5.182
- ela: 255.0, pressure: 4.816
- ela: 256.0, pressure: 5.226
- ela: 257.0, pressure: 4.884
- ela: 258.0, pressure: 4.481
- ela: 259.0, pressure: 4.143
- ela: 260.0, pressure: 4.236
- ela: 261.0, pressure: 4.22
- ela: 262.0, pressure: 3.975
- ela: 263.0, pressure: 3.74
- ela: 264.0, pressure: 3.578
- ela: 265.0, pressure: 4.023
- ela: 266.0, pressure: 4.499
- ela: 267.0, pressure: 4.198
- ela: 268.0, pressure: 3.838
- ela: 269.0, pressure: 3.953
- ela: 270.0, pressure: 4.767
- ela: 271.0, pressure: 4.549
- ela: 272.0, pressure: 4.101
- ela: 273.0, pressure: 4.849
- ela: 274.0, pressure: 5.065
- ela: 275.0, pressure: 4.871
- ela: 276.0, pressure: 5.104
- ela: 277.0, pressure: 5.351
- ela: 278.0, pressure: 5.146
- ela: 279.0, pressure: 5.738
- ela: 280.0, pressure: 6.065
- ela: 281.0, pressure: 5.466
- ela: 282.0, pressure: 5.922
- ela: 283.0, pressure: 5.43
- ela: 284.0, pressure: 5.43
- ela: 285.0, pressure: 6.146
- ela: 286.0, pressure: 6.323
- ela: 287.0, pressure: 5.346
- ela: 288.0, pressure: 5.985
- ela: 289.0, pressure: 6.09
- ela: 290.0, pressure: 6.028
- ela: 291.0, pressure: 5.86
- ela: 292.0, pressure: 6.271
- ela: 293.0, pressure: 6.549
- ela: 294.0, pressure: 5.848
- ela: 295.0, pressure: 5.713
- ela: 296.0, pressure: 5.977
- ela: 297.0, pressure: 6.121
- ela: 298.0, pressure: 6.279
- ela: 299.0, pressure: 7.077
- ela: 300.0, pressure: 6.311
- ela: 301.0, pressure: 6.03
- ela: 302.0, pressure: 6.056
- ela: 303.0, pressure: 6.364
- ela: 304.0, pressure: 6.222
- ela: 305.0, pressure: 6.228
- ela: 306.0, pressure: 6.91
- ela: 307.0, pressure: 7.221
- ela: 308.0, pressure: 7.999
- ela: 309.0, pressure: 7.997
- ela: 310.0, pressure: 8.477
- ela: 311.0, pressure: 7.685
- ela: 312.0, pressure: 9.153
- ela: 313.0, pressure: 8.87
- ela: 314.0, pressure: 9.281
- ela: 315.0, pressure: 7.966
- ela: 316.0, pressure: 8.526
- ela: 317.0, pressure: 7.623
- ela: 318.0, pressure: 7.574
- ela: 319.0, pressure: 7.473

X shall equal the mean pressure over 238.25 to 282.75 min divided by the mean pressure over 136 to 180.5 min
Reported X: 0.5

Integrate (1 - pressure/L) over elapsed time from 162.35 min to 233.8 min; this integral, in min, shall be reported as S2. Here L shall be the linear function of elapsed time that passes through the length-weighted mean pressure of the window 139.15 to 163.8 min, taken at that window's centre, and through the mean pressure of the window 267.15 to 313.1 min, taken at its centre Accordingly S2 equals 6.9 min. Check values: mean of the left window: 11.3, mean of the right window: 6.02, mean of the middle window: 8.66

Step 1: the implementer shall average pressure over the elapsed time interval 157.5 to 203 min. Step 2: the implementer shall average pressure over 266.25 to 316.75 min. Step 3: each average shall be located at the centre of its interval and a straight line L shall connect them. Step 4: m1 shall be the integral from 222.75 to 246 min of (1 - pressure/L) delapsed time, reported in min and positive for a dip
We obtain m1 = 5.3 min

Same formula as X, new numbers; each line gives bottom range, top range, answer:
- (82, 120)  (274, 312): 0.53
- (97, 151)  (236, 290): 0.42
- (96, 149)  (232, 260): 0.45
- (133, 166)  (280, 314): 0.57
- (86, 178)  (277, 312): 0.54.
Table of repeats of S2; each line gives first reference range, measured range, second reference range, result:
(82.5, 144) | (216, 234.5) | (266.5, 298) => 2.8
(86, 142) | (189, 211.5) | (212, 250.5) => -2.5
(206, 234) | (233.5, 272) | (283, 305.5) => 8.2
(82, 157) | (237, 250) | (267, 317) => 3.4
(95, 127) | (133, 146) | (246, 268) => -3.6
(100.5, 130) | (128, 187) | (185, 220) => -4.7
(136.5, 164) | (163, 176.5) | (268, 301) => 0.7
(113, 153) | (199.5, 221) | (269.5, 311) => 4.9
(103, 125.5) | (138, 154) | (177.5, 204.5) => -1.8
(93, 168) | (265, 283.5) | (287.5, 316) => 6.6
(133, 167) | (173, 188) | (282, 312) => 0.3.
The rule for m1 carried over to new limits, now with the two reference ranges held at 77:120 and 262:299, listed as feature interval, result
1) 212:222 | 1.19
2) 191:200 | -1.68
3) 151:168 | -0.19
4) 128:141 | -3.26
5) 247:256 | 1.57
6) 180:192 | -2.37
